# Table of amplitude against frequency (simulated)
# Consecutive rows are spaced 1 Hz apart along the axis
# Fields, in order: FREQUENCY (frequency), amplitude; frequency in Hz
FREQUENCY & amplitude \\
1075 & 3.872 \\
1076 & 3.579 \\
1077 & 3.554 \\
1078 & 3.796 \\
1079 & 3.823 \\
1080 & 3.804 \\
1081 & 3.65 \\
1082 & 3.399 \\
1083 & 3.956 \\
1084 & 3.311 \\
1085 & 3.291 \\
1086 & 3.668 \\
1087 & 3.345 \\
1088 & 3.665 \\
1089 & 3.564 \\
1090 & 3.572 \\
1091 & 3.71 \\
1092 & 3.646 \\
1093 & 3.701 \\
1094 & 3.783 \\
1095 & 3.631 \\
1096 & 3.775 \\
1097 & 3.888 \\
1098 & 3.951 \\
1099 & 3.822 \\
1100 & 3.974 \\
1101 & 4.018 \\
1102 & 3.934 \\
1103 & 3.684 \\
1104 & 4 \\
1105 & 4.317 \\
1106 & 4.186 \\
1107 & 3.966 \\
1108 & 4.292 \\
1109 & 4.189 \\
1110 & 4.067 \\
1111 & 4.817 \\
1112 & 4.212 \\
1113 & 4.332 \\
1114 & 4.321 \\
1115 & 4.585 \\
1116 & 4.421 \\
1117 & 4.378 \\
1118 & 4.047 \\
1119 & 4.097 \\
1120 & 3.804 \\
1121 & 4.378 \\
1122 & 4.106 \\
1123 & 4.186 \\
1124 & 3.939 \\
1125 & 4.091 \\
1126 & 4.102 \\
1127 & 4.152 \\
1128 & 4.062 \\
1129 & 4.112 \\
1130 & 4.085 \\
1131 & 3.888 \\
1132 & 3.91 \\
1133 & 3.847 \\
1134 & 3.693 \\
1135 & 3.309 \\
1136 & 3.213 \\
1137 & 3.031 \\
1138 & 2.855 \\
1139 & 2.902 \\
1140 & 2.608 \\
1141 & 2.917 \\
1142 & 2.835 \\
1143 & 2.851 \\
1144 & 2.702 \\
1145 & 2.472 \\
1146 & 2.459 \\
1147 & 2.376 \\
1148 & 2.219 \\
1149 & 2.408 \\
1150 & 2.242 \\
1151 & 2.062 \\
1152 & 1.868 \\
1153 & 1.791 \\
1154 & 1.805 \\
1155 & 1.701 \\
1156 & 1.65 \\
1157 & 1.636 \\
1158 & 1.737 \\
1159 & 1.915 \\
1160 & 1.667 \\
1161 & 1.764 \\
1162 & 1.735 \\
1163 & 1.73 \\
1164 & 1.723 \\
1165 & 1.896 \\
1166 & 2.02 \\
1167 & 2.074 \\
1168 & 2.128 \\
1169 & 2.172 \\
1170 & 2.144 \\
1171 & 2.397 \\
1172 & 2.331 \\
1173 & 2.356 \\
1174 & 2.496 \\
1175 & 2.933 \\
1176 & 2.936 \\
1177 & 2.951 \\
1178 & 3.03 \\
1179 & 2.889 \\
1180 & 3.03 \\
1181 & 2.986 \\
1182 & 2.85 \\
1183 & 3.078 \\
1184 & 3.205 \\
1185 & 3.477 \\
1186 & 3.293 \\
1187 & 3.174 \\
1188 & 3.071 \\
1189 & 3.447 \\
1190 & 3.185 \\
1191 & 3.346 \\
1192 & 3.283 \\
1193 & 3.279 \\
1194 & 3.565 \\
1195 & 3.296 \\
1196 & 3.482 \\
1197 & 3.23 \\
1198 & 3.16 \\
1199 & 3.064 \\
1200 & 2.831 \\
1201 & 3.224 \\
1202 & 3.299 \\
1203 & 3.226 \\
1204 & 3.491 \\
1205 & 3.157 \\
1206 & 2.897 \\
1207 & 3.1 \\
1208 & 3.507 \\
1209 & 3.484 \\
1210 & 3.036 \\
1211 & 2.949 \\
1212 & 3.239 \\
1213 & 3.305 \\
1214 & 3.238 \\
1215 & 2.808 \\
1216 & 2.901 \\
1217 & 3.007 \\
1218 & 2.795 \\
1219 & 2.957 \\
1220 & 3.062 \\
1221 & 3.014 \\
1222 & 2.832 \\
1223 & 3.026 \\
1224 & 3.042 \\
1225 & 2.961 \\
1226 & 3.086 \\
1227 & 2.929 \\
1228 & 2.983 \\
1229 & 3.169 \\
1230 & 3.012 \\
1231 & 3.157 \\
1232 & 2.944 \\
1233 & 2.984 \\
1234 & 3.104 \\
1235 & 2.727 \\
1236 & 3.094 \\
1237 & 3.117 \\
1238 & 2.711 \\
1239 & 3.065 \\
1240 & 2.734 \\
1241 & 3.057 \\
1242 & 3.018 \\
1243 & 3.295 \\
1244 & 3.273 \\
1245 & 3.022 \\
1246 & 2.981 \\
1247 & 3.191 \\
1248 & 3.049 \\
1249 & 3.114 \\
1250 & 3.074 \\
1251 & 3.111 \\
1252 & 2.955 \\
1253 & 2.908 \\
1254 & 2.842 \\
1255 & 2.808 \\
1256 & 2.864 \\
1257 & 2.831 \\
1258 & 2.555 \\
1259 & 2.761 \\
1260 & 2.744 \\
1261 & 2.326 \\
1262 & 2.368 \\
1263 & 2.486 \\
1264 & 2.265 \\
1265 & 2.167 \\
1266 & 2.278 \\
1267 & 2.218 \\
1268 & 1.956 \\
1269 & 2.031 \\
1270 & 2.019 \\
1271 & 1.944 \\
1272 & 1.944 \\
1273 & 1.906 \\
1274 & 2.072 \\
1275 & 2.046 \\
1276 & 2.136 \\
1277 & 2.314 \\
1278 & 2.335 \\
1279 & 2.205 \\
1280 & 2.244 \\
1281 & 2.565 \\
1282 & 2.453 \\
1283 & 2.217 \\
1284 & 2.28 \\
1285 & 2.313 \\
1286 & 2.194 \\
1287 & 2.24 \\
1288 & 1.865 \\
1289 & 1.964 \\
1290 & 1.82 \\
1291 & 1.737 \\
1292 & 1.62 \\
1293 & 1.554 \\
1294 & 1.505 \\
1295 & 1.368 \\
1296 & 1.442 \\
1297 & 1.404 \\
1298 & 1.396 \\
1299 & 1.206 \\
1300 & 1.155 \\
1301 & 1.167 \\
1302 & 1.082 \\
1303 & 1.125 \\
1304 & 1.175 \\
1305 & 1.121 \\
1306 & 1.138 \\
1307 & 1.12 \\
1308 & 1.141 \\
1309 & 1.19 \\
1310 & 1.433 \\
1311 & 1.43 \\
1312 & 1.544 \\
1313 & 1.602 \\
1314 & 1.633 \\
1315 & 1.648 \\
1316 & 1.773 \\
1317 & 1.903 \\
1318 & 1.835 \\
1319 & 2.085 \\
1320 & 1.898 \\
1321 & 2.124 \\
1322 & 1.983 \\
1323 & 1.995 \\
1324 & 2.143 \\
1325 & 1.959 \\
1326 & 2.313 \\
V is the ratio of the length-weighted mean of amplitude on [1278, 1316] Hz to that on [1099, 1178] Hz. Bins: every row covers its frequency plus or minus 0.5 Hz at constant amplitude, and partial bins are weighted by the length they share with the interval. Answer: 0.5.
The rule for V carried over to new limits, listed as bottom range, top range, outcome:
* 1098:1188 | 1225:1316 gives 0.72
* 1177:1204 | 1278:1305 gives 0.55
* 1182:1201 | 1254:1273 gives 0.73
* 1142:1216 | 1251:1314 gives 0.73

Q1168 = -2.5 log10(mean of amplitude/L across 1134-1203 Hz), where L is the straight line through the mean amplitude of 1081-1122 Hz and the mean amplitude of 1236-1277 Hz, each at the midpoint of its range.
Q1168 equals 0.26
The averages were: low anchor 3.94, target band 2.64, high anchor 2.63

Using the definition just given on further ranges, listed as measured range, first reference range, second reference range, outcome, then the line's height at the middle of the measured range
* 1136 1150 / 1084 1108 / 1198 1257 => 0.30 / 3.52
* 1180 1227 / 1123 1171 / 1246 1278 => -0.21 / 2.58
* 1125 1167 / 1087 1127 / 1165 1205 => 0.31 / 3.49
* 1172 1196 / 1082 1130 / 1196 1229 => 0.08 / 3.33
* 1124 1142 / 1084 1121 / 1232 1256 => 0.06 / 3.75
